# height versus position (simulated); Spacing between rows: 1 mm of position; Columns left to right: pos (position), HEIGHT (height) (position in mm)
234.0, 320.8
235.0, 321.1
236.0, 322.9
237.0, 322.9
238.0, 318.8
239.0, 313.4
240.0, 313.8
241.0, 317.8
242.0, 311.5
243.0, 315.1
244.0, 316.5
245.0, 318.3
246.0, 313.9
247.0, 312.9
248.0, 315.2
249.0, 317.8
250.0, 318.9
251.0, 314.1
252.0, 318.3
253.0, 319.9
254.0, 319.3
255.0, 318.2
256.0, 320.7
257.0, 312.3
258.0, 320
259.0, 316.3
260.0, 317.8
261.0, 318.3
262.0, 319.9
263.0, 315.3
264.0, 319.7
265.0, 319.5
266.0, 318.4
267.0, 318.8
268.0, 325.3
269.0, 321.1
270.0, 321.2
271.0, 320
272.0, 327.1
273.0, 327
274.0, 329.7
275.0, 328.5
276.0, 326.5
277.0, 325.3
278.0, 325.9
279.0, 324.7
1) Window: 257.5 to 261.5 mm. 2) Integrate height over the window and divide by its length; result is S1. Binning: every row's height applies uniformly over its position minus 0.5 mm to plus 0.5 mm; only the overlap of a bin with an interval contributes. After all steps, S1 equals 318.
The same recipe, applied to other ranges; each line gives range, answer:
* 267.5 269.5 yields 323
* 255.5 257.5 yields 316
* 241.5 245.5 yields 315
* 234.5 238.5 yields 321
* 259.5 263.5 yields 318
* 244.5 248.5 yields 315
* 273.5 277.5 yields 328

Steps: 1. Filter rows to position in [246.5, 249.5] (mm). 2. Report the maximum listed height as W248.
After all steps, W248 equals 317.8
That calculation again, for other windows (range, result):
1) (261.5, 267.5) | 319.9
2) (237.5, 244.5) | 318.8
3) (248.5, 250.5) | 318.9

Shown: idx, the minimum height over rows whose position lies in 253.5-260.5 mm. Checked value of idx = 312.3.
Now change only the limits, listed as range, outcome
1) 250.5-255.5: 314.1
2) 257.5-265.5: 315.3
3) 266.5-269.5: 318.8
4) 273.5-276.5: 326.5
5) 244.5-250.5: 312.9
